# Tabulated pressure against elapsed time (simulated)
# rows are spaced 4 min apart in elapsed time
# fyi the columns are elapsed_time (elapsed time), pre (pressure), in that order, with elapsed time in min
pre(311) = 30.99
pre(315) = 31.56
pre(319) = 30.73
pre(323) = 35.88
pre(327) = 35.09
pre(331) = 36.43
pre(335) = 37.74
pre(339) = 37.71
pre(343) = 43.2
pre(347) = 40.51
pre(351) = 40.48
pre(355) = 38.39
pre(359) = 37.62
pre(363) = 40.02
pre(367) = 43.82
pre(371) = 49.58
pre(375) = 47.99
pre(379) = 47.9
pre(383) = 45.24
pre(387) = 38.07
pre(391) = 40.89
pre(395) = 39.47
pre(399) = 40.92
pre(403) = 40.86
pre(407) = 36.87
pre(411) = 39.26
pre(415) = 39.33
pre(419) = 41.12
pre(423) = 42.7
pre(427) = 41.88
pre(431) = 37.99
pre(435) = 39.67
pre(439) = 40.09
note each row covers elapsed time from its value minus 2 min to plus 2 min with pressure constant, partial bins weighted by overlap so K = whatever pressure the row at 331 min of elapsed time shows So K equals 36.43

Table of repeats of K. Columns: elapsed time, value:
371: 49.58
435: 39.67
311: 30.99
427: 41.88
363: 40.02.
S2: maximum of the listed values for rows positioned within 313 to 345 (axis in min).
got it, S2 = 43.2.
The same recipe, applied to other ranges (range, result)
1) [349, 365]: 40.48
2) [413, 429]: 42.7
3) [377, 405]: 47.9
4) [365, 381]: 49.58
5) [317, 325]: 35.88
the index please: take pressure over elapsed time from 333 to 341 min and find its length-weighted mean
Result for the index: 37.7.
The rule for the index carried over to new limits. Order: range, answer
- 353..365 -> 38.7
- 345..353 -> 40.5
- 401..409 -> 38.9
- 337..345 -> 40.5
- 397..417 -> 39.4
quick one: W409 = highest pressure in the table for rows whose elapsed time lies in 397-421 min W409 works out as 41.12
